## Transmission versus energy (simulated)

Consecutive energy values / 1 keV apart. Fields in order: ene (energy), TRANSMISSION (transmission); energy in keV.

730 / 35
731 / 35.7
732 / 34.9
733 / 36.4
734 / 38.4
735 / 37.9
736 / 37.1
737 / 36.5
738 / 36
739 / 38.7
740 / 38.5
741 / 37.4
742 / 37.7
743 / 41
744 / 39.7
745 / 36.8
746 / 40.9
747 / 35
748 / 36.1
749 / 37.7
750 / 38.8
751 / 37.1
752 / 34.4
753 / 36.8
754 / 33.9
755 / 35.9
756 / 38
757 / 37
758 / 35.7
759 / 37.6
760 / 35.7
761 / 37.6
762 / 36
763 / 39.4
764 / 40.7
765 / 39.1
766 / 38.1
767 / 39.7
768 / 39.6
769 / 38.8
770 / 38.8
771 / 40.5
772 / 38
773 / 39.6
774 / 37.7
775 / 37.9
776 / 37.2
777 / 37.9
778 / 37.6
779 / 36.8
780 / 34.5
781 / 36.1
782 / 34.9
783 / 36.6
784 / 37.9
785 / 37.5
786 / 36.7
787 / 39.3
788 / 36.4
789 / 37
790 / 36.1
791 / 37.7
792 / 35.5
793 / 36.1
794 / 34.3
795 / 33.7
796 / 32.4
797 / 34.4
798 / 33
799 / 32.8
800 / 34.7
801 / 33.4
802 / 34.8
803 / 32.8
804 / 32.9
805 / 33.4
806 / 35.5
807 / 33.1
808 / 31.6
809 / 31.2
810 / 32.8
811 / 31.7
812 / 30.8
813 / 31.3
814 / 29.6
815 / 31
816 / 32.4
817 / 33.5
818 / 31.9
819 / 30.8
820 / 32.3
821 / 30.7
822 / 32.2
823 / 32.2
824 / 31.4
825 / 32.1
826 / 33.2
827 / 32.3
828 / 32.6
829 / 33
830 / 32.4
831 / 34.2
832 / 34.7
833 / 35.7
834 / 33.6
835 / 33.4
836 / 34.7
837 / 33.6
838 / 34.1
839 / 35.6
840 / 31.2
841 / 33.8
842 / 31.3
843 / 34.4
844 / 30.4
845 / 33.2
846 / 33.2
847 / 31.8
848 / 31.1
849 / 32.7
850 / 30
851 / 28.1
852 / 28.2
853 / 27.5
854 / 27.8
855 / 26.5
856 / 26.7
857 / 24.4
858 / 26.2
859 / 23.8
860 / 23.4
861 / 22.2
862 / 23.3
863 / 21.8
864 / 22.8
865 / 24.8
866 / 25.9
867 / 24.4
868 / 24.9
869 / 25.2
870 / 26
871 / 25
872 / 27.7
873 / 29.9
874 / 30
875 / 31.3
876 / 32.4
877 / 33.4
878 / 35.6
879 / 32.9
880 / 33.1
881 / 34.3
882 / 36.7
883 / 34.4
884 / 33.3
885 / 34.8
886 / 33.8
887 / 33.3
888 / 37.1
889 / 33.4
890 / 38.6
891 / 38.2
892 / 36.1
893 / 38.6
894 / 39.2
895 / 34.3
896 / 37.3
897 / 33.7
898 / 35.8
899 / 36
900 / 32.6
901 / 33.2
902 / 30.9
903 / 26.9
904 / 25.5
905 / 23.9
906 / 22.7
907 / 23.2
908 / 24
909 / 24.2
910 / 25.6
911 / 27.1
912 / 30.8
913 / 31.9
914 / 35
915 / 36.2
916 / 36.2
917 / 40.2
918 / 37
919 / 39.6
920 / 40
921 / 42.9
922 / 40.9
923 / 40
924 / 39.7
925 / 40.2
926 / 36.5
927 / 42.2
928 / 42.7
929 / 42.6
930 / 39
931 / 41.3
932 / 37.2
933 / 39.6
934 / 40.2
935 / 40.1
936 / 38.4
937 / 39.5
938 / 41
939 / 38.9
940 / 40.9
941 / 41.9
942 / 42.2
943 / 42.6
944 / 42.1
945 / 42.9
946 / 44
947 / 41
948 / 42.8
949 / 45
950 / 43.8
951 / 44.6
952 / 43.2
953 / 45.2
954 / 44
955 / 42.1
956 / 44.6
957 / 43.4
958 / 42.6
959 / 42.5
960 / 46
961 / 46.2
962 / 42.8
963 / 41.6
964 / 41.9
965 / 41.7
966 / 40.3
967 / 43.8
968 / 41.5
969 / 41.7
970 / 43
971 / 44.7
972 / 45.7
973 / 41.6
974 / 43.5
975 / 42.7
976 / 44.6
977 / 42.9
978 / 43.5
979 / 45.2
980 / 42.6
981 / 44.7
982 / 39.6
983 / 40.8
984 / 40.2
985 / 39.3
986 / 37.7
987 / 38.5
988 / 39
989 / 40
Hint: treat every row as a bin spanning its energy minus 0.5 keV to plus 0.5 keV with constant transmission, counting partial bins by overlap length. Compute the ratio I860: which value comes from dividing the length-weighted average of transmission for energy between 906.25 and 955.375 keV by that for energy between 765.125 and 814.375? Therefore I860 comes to 1.09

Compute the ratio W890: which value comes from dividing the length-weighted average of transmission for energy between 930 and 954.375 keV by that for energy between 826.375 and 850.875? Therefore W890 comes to 1.26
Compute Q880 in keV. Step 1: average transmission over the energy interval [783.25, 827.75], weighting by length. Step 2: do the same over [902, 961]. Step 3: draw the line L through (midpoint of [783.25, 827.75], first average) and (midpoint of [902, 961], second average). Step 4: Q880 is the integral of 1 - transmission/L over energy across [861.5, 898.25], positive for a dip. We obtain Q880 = 4.8 keV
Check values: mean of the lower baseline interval 33.6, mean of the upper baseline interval 38.3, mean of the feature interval 31.7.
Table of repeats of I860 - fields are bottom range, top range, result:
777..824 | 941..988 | 1.26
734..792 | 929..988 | 1.12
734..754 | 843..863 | 0.74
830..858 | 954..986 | 1.36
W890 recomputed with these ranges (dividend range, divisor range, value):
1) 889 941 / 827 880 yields 1.20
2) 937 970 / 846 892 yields 1.44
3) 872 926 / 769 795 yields 0.91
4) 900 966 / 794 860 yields 1.21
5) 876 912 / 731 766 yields 0.87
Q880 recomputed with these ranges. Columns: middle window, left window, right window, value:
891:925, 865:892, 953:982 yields 1.91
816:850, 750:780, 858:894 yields 0.44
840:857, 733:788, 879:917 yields 2.04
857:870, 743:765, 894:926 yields 3.90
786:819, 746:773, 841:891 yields 0.79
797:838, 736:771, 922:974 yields 6.66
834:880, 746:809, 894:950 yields 9.33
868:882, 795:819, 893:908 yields 0.43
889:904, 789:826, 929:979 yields 1.54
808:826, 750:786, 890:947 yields 2.63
